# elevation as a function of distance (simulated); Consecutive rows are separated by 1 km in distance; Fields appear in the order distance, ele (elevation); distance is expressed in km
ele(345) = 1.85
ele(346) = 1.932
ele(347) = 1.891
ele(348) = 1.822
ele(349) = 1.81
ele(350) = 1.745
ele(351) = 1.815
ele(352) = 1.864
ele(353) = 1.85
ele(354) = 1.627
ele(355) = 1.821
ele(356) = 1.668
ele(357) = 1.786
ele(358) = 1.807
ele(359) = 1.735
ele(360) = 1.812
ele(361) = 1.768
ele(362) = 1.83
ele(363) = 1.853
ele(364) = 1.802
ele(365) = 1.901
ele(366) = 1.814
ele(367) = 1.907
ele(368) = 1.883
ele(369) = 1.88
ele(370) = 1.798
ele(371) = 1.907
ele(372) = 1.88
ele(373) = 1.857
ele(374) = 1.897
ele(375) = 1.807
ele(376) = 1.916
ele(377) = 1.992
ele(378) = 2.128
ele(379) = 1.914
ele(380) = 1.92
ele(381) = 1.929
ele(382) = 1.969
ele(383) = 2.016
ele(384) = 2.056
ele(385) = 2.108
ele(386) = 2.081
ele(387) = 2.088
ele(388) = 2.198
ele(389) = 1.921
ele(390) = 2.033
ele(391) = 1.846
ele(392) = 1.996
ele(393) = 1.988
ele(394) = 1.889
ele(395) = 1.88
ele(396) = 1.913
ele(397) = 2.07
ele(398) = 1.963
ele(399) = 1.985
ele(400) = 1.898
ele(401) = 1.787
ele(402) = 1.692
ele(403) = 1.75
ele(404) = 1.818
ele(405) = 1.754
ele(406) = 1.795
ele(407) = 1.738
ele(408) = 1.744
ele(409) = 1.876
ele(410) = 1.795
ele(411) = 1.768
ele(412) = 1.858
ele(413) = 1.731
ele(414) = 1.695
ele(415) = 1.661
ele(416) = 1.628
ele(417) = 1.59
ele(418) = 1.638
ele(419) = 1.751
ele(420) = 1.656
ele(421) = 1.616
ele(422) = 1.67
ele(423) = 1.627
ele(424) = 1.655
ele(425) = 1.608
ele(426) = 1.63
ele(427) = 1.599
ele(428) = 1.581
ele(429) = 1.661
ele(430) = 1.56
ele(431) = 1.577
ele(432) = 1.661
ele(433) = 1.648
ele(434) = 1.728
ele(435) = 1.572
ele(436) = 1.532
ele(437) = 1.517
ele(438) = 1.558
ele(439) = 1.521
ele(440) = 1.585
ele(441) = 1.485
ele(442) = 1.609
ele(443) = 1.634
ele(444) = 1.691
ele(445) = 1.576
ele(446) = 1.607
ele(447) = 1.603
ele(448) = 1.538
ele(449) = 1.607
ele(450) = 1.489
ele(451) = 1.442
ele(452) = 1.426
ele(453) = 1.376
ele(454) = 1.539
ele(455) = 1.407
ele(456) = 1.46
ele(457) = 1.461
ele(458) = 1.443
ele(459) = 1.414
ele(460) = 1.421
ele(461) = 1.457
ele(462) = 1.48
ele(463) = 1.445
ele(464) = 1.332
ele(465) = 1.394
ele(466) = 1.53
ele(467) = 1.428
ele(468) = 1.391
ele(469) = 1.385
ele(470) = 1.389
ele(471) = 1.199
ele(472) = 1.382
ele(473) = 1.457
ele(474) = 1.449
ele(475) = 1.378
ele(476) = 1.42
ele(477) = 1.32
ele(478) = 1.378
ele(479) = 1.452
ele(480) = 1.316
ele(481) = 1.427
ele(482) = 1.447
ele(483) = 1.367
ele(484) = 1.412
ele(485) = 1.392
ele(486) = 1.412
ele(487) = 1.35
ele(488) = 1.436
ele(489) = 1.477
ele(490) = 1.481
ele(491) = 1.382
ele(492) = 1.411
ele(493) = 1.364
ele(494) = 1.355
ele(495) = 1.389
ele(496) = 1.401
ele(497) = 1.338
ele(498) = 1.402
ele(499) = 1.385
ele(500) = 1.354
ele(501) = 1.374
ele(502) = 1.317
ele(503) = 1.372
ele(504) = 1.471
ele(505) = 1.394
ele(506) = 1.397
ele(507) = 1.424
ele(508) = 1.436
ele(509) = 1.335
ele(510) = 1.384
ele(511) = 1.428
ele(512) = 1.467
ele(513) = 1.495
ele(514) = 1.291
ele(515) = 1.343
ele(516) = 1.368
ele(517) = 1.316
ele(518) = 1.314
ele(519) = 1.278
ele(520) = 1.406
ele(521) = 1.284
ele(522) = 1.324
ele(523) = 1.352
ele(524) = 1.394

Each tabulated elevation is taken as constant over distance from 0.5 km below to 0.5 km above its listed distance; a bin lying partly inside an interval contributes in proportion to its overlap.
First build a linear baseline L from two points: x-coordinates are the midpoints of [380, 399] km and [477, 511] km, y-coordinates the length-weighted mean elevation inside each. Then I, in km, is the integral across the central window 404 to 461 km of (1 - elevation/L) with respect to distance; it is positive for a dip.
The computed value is 4.6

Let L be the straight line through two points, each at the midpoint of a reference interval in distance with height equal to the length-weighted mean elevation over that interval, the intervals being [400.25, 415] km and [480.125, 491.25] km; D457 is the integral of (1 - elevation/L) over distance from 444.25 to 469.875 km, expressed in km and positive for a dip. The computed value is 1.29 km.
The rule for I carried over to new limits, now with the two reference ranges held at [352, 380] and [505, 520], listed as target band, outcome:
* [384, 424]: -2.5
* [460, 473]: 1.0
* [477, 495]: 0.8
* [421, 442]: 0.5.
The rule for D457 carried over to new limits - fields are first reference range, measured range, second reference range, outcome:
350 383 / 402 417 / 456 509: -0.6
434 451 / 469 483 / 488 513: 0.8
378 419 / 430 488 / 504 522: 5.0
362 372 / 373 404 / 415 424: -3.1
